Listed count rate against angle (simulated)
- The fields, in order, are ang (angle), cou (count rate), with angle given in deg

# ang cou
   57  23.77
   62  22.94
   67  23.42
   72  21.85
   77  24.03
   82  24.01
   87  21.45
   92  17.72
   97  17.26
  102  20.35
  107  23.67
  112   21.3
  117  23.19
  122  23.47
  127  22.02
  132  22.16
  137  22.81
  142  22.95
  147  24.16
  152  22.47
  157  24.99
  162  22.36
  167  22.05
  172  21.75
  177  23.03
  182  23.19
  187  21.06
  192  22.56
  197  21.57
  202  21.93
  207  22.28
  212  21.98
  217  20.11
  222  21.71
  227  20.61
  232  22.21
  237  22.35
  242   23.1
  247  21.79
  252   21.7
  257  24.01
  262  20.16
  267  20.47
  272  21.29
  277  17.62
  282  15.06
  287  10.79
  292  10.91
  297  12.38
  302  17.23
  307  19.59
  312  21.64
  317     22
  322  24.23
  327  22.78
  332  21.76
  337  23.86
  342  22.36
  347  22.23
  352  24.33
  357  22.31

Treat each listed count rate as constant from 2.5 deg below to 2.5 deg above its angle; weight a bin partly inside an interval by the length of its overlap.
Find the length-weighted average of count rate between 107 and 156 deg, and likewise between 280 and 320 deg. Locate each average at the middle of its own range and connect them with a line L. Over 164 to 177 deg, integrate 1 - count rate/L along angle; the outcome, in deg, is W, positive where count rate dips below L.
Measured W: -0.5 deg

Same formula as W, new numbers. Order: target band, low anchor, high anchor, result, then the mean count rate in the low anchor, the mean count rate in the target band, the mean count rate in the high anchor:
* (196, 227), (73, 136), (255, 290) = -3.1 deg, 21.7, 21.5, 18.3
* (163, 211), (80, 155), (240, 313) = -4.1 deg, 21.9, 22.2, 18.4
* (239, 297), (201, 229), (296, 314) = 2.9 deg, 21.4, 18.6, 18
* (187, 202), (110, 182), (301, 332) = 0.4 deg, 22.8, 21.9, 21.5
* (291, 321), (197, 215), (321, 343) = 6.3 deg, 21.9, 18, 23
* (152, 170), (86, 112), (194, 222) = -1.8 deg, 20.1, 23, 21.6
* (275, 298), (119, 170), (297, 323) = 8.0 deg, 22.9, 13.3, 19.9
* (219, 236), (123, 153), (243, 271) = 0.3 deg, 22.8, 21.5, 21.7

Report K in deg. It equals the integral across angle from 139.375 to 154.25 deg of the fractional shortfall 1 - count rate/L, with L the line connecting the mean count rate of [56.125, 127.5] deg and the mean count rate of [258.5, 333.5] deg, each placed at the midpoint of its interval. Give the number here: -1.5 deg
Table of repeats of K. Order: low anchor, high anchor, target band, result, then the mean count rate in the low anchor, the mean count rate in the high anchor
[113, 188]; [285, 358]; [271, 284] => 1.85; 22.8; 19.9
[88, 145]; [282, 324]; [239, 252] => -2.68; 21.6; 17.1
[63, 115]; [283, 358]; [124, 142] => -1.04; 21.6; 19.7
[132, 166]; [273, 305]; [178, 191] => -0.83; 23.2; 14.4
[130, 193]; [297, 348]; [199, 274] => 1.20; 22.7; 21.3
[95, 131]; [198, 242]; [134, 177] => -2.44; 21.7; 21.7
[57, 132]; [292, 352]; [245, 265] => -0.81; 22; 20.6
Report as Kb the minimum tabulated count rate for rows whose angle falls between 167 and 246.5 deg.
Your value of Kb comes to 20.11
